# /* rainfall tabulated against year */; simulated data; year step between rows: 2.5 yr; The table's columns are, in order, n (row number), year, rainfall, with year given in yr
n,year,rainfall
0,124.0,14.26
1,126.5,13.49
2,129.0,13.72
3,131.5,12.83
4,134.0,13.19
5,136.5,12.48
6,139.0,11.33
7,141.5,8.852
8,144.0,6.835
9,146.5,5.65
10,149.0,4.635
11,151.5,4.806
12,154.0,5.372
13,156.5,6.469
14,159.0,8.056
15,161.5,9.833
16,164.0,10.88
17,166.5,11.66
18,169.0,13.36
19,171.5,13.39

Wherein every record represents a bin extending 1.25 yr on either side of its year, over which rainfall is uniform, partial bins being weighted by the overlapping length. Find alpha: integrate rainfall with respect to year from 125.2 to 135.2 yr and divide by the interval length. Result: 13.3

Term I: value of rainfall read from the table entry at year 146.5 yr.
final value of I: 5.65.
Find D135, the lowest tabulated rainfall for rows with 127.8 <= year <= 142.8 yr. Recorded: 8.852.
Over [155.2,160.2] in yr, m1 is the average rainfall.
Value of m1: 7.24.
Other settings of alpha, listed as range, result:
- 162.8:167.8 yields 11.3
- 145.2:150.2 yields 5.16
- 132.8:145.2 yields 10.5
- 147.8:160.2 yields 5.86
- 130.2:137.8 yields 12.8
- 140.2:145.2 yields 7.89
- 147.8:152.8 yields 4.73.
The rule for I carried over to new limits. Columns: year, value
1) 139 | 11.33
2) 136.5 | 12.48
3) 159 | 8.056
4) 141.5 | 8.852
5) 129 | 13.72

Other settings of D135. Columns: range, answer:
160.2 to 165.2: 9.833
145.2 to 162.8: 4.635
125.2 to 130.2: 13.49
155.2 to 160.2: 6.469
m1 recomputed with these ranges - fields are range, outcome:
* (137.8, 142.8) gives 10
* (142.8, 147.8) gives 6.22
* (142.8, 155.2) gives 5.45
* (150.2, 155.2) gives 5.08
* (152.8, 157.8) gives 5.95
